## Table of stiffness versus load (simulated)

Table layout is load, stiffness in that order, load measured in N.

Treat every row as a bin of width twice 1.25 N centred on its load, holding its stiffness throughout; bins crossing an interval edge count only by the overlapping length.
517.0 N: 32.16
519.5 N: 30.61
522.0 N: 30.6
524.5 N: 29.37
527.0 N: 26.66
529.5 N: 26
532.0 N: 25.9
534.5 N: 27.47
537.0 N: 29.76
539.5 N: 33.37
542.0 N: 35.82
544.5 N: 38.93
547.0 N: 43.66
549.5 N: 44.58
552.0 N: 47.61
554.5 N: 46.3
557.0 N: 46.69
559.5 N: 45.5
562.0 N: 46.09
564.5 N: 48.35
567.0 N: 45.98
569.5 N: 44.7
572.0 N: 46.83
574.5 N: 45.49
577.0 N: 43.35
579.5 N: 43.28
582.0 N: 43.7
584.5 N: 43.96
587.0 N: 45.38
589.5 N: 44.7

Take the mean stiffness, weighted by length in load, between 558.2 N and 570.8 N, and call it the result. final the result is 46.1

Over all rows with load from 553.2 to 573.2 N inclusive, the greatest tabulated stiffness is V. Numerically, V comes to 48.35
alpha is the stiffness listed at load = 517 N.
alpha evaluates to 32.16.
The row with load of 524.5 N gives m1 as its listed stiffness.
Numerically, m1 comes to 29.37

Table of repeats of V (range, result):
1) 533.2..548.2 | 43.66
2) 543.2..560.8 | 47.61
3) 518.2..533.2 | 30.61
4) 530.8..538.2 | 29.76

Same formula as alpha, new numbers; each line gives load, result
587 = 45.38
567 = 45.98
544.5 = 38.93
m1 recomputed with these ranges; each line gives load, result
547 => 43.66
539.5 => 33.37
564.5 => 48.35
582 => 43.7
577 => 43.35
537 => 29.76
